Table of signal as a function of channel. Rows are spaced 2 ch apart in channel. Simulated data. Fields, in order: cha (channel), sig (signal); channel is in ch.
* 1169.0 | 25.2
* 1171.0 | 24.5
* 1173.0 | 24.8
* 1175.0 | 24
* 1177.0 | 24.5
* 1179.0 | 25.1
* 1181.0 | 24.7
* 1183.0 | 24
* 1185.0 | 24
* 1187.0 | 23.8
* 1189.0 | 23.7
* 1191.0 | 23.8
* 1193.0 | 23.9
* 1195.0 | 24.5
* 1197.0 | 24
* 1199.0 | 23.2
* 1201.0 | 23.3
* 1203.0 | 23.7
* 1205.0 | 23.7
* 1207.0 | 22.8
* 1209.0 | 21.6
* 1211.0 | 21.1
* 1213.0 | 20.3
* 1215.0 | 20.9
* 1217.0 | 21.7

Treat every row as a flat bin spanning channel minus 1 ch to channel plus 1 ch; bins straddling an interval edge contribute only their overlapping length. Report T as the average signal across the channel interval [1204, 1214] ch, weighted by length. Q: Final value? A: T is 21.9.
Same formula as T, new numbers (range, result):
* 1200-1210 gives 23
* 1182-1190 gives 23.9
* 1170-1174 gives 24.6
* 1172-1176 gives 24.4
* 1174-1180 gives 24.5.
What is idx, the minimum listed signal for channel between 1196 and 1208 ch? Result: 22.8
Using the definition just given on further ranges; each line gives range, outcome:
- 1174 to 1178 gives 24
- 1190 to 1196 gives 23.8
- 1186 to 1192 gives 23.7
